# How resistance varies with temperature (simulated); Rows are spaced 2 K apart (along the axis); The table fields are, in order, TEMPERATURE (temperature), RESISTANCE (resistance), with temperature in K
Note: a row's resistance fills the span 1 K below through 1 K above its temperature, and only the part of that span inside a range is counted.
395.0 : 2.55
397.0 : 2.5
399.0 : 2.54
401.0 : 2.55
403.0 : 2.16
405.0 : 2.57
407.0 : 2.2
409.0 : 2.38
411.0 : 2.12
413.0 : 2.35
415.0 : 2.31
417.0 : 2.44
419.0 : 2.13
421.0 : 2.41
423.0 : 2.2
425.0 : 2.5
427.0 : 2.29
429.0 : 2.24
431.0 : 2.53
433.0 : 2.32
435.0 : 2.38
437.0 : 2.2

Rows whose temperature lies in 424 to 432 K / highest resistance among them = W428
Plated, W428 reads 2.53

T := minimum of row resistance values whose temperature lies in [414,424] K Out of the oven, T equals 2.13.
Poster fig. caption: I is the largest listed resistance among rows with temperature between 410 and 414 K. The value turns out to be 2.35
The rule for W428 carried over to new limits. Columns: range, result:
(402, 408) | 2.57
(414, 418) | 2.44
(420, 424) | 2.41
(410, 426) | 2.5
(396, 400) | 2.54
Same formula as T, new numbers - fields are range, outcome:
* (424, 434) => 2.24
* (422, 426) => 2.2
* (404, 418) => 2.12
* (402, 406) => 2.16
